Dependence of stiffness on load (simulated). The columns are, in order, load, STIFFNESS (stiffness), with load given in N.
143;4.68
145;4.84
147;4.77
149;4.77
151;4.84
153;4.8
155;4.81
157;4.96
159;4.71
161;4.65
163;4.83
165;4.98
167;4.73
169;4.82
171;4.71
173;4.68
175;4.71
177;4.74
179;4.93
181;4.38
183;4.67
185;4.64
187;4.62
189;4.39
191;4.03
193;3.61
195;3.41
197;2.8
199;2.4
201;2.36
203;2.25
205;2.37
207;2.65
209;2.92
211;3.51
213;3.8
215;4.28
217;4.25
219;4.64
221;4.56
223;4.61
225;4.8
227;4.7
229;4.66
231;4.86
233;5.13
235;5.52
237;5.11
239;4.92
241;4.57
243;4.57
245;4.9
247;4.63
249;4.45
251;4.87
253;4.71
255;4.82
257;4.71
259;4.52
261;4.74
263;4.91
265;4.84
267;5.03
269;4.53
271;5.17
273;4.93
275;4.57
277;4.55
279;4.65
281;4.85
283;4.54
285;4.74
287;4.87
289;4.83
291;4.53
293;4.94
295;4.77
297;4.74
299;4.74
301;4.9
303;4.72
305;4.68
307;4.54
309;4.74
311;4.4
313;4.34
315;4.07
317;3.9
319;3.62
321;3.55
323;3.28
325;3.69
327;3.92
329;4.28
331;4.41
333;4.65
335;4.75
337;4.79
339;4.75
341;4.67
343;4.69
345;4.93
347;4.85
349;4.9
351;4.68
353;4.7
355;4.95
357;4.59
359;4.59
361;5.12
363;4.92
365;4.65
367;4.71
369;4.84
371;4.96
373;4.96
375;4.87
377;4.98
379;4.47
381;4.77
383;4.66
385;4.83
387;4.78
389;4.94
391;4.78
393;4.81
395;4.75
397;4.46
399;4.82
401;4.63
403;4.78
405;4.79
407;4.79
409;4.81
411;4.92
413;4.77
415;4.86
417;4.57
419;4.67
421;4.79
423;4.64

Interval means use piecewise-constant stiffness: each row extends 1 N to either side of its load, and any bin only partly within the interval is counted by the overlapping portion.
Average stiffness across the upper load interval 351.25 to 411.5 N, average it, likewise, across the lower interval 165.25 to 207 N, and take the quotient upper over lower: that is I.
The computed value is 1.2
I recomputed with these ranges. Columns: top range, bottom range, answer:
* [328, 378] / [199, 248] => 1.15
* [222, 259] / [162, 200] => 1.11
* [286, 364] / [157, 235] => 1.09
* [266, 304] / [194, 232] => 1.30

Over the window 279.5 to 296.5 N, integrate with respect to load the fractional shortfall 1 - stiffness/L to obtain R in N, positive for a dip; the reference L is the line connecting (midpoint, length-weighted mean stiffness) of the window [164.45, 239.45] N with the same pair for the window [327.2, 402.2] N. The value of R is -1.1 N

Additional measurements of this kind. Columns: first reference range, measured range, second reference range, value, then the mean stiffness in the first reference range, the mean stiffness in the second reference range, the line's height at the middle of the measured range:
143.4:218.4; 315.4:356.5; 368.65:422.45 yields 1.91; 4.16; 4.78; 4.61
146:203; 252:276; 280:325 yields -2.01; 4.35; 4.45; 4.42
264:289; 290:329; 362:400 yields 3.76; 4.77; 4.79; 4.78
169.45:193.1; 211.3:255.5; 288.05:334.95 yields -2.00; 4.55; 4.37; 4.48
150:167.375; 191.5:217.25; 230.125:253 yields 9.21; 4.82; 4.86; 4.84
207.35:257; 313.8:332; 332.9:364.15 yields 3.35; 4.55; 4.79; 4.73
